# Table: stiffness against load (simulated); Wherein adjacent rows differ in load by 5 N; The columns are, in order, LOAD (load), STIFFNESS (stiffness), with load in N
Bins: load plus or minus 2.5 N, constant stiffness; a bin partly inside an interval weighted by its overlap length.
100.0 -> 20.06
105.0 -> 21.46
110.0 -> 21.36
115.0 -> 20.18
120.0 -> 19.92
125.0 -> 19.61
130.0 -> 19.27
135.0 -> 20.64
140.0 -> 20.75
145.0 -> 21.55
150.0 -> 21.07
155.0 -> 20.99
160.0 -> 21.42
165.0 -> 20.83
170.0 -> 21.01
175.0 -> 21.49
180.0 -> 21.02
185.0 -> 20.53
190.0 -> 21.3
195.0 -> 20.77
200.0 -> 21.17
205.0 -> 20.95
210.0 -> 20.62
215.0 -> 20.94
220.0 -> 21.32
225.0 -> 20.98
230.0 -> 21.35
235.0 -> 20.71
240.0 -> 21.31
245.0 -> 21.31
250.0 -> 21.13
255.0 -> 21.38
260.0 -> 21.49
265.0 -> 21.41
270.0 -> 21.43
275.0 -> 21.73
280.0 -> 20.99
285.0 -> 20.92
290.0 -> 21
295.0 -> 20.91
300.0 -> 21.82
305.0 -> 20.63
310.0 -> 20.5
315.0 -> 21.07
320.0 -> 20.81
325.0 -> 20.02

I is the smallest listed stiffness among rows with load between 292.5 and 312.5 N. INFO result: 20.5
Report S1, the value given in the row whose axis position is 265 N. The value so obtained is 21.41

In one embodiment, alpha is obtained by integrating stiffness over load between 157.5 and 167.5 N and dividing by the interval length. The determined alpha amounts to 21.1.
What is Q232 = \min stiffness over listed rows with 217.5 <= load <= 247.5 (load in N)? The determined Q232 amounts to 20.71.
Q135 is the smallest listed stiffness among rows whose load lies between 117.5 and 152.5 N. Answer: 19.27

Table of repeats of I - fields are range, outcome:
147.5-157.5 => 20.99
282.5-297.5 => 20.91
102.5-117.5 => 20.18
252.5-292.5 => 20.92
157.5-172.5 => 20.83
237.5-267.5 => 21.13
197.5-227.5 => 20.62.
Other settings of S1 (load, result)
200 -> 21.17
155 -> 20.99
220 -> 21.32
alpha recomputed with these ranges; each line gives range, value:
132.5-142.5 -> 20.7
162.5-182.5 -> 21.1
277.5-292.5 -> 21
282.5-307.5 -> 21.1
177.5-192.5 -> 20.9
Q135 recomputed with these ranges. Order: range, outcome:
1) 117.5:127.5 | 19.61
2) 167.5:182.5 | 21.01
